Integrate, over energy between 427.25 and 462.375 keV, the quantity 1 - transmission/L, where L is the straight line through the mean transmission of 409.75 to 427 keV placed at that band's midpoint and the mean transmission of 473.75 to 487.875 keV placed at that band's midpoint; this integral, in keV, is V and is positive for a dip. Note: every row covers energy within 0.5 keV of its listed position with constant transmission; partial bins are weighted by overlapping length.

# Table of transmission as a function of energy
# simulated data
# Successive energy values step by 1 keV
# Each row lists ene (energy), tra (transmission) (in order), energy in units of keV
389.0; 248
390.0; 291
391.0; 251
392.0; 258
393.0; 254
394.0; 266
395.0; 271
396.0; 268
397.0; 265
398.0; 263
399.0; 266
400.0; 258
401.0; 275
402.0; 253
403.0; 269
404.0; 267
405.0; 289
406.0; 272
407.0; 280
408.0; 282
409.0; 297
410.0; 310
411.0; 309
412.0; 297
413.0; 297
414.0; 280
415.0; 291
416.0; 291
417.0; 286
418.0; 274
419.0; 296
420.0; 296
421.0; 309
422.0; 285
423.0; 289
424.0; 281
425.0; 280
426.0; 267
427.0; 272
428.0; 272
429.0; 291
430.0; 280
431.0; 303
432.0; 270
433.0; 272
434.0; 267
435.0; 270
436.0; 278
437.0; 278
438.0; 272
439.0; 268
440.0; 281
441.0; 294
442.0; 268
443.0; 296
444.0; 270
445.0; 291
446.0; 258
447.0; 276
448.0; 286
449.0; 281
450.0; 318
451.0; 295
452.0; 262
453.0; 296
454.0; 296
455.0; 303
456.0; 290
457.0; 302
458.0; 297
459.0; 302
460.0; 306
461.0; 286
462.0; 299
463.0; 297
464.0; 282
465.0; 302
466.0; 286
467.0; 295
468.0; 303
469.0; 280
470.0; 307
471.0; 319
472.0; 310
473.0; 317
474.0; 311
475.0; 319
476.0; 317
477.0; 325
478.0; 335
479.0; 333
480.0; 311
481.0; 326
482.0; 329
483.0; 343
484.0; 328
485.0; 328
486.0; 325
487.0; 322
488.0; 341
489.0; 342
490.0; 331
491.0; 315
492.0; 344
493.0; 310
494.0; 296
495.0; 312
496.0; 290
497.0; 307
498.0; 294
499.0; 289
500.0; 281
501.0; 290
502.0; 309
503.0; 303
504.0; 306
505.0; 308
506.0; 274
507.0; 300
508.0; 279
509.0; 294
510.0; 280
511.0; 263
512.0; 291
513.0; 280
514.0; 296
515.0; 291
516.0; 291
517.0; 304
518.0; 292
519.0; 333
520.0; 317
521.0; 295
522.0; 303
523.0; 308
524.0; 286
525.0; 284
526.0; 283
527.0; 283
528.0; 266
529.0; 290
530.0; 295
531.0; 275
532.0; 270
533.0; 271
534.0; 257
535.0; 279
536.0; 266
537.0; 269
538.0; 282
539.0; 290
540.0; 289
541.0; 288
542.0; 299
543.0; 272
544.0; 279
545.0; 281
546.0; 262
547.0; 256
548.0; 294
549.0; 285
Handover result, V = 2.3 keV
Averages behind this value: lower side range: 290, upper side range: 326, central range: 285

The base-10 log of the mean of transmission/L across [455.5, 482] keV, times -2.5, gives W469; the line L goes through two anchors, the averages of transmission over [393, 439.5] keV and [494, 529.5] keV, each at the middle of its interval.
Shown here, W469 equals -0.07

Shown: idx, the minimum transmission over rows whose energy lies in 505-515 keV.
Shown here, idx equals 263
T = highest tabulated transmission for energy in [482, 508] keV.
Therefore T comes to 344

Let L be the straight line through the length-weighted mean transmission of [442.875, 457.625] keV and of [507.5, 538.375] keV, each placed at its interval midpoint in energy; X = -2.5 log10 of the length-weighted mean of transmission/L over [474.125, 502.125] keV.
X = -0.11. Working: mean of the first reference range 288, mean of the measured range 318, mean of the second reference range 286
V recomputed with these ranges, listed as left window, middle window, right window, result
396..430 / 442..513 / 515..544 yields -4.5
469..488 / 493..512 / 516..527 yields 1.0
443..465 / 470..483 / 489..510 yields -1.1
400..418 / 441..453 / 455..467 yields 0.4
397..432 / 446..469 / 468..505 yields 0.7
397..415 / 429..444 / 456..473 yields 0.6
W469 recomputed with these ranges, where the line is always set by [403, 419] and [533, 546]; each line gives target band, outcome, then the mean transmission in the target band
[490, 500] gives -0.09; 306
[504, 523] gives -0.05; 295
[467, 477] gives -0.10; 309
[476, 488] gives -0.16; 328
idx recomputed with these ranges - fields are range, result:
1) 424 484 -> 258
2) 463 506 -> 274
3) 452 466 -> 262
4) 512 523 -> 280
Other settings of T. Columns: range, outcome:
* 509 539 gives 333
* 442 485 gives 343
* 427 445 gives 303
